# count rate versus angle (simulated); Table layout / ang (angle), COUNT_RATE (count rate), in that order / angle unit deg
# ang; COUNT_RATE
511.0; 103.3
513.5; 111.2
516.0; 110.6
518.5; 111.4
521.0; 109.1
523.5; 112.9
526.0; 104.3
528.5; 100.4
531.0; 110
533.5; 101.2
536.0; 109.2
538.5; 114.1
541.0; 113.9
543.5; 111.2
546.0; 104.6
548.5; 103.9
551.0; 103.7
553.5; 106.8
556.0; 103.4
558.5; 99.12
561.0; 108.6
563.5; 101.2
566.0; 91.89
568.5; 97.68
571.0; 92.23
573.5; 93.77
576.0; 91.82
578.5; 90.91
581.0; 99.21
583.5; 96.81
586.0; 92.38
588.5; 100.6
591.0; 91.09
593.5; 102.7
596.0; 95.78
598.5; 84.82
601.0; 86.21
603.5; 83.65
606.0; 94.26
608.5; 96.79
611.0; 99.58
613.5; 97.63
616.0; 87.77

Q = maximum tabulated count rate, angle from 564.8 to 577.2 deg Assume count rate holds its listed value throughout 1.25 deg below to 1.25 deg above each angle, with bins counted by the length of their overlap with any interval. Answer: 97.68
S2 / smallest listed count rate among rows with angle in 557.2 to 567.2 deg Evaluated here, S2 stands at 91.89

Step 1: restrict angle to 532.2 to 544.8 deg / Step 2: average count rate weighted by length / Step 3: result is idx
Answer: 110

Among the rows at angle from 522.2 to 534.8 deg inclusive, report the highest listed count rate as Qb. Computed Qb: 112.9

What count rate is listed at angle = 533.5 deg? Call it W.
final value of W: 101.2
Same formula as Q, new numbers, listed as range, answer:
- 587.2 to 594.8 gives 102.7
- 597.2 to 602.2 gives 86.21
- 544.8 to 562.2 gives 108.6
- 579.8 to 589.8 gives 100.6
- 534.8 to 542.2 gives 114.1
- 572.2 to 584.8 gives 99.21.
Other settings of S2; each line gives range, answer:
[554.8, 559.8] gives 99.12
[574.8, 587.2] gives 90.91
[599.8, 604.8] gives 83.65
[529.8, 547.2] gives 101.2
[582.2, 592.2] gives 91.09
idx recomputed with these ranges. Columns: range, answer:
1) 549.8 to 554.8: 105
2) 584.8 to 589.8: 96.5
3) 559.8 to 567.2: 101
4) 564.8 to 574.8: 93.9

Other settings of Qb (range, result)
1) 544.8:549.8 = 104.6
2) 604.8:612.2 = 99.58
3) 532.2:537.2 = 109.2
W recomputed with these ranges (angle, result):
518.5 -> 111.4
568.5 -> 97.68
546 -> 104.6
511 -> 103.3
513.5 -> 111.2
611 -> 99.58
